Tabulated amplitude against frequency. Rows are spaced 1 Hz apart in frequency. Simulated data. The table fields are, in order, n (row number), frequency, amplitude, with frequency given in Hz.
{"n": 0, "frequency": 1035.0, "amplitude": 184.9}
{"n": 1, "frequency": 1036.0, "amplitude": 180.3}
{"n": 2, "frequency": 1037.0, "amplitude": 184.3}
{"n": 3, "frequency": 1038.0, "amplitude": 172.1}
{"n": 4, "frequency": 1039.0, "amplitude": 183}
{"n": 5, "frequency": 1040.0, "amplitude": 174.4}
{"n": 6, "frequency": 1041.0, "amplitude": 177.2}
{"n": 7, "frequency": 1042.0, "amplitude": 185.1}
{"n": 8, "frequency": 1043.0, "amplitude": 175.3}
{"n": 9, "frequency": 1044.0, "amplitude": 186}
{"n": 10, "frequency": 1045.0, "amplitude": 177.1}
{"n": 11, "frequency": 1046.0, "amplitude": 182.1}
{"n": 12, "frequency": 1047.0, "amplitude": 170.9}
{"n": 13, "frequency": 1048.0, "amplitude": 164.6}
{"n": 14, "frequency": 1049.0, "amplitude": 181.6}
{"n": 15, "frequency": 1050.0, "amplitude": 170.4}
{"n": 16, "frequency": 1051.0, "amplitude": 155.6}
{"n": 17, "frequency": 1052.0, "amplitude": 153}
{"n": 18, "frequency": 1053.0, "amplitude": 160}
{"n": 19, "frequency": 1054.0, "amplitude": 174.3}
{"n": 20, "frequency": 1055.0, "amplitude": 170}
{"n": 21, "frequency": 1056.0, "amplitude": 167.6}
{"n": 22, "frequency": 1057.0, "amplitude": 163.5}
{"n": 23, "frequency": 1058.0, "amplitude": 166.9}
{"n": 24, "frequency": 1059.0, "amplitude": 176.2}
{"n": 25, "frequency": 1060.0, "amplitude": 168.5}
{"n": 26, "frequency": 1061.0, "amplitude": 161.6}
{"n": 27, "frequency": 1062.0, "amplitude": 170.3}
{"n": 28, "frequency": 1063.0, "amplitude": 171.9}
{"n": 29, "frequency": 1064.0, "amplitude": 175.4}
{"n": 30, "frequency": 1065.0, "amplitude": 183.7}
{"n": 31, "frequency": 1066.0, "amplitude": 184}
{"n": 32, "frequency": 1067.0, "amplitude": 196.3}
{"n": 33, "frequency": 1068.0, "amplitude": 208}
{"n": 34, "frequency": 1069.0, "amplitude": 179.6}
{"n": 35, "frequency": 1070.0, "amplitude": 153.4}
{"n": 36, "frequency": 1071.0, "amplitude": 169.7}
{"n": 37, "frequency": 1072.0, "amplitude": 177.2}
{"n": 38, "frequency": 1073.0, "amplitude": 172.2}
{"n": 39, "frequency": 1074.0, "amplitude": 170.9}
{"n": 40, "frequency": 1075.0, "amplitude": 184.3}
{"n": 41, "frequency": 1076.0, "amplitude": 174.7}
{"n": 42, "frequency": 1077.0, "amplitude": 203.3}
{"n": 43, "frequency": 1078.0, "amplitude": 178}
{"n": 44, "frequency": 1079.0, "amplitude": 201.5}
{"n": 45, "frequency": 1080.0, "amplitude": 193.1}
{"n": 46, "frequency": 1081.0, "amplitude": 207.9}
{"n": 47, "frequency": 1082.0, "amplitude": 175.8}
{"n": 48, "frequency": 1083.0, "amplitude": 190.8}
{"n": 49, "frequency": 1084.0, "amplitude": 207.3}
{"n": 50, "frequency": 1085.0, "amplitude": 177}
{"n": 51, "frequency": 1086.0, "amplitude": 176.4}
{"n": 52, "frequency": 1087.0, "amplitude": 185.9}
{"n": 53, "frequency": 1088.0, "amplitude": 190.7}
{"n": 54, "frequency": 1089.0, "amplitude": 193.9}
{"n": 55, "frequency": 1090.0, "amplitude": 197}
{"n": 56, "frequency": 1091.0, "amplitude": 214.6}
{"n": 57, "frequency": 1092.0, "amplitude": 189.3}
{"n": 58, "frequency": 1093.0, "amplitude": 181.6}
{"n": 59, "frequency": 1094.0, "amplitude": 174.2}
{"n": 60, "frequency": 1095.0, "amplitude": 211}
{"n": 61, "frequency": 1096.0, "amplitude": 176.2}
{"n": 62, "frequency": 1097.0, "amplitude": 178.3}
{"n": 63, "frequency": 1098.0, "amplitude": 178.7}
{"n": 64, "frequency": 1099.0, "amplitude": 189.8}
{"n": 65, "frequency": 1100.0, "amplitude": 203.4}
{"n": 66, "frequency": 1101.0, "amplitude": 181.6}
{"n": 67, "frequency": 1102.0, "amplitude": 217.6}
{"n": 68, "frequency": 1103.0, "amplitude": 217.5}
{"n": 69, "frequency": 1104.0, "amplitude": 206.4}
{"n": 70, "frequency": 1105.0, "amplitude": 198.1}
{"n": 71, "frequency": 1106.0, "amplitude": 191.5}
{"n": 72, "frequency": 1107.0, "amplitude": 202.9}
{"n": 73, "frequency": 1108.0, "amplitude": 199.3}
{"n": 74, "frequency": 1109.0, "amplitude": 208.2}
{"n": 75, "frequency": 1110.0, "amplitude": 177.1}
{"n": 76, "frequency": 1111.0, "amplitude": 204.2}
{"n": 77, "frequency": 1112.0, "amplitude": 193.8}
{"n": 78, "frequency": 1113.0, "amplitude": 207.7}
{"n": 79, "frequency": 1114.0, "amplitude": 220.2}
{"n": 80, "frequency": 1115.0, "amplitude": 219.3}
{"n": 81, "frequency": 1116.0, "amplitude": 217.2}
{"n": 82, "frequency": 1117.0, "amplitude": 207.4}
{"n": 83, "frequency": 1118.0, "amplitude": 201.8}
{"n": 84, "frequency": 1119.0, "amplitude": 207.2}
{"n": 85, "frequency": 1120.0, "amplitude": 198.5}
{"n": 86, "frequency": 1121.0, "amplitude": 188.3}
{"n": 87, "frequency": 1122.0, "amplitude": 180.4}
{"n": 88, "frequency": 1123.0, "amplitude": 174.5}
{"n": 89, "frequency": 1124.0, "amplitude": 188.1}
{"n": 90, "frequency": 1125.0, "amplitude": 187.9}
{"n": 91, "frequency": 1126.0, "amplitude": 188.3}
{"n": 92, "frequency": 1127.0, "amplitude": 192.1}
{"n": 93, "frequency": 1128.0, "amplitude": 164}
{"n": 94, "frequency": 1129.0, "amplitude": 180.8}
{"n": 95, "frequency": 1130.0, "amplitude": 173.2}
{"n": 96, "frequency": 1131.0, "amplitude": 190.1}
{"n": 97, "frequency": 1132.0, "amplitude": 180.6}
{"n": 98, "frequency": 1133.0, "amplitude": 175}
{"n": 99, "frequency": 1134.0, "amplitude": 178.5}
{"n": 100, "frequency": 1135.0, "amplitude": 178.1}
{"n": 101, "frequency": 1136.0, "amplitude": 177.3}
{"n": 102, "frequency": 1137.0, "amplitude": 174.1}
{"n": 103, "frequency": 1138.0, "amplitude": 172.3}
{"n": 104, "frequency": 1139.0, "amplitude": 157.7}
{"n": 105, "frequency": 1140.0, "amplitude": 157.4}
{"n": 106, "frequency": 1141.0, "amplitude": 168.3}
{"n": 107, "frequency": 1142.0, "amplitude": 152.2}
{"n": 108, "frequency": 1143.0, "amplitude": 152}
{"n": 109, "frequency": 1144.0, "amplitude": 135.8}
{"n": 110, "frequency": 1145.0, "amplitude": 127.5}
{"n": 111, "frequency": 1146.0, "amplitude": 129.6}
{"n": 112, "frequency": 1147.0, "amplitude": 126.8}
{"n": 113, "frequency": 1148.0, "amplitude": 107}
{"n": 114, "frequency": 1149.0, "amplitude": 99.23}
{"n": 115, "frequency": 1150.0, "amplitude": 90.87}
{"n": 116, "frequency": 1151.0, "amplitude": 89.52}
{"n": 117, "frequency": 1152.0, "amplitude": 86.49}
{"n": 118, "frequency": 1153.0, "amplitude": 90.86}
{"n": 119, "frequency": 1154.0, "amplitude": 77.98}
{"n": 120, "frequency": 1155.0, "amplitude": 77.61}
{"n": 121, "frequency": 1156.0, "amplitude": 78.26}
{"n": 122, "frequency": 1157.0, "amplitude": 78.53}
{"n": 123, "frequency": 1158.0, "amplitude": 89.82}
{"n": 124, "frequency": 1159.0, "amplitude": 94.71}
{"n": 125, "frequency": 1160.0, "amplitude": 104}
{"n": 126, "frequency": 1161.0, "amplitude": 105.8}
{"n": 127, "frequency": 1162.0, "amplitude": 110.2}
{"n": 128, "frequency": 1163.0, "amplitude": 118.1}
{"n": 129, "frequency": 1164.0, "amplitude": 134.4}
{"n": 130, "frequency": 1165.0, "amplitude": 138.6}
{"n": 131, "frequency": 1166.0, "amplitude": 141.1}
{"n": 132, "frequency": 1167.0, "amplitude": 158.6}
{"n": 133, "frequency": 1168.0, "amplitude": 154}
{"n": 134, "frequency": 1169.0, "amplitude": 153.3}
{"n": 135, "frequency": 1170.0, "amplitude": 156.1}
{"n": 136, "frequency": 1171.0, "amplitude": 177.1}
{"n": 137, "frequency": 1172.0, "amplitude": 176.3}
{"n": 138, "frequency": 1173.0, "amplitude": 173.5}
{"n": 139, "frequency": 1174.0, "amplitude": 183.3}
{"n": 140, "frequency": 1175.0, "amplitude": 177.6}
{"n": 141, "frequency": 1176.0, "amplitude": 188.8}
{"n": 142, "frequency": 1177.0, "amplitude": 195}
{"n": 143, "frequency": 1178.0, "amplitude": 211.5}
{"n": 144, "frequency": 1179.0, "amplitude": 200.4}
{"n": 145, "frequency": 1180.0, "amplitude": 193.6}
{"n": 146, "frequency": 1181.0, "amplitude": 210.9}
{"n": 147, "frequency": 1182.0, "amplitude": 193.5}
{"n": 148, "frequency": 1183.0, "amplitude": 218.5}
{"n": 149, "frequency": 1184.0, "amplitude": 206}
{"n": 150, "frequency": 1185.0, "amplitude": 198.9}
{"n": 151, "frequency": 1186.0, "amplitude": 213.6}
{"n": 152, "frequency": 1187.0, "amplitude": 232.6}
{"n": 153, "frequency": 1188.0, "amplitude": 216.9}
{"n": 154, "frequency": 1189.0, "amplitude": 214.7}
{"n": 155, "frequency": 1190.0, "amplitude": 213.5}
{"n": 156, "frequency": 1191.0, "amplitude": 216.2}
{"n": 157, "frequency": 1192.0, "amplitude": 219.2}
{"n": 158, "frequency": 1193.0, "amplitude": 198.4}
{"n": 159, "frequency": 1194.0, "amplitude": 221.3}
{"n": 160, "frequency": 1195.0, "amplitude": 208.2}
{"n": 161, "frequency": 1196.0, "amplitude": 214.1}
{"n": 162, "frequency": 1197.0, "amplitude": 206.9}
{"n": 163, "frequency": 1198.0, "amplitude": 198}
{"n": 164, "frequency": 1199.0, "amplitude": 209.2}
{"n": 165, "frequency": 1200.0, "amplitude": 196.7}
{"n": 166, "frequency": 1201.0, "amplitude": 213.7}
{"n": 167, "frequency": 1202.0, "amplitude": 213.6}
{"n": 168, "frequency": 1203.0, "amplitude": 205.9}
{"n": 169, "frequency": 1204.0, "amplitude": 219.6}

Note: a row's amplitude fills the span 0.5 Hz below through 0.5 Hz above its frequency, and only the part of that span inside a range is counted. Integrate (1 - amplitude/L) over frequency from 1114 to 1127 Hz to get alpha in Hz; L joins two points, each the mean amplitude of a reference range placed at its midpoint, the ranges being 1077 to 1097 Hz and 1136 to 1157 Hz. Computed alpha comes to -3.81 Hz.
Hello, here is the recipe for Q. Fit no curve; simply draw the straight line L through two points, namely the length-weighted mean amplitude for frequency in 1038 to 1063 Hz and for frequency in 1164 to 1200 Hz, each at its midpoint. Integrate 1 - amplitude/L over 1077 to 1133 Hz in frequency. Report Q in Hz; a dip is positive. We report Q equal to -4.0 Hz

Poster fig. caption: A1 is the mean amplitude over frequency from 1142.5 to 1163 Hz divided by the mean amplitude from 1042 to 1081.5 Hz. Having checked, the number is 0.6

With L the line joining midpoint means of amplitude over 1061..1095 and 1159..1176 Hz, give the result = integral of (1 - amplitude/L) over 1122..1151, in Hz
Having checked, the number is 0.3 Hz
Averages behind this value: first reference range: 185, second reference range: 147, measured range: 159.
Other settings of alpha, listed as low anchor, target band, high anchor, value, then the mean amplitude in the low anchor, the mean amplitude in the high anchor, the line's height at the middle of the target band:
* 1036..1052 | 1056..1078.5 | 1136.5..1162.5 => -2.0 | 175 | 117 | 162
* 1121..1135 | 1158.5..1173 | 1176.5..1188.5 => 4.4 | 181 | 208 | 199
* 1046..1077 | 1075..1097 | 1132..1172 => -3.8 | 173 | 131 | 162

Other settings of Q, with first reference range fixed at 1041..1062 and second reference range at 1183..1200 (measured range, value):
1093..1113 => -1.02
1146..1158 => 6.43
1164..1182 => 2.71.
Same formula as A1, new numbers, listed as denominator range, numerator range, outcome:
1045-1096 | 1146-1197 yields 0.88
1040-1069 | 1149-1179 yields 0.76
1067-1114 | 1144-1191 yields 0.79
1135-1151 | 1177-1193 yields 1.48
